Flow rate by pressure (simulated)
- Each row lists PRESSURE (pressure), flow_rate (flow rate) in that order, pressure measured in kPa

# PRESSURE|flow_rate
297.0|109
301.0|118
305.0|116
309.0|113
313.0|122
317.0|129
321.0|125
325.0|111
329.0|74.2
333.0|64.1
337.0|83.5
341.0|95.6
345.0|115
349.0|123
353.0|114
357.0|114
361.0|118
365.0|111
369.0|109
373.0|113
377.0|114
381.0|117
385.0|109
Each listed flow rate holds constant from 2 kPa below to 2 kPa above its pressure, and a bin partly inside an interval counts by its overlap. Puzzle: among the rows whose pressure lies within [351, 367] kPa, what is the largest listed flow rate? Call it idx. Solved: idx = 118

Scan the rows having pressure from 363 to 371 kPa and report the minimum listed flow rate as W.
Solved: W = 109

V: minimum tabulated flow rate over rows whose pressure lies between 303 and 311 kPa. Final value 113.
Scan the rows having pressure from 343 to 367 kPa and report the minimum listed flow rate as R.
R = 111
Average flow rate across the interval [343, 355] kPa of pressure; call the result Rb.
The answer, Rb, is 117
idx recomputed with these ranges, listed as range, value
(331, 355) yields 123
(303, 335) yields 129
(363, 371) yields 111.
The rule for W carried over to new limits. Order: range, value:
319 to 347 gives 64.1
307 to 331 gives 74.2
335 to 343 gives 83.5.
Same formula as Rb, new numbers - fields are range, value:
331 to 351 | 96.2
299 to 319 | 120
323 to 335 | 83.1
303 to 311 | 114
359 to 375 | 113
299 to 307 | 117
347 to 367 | 116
